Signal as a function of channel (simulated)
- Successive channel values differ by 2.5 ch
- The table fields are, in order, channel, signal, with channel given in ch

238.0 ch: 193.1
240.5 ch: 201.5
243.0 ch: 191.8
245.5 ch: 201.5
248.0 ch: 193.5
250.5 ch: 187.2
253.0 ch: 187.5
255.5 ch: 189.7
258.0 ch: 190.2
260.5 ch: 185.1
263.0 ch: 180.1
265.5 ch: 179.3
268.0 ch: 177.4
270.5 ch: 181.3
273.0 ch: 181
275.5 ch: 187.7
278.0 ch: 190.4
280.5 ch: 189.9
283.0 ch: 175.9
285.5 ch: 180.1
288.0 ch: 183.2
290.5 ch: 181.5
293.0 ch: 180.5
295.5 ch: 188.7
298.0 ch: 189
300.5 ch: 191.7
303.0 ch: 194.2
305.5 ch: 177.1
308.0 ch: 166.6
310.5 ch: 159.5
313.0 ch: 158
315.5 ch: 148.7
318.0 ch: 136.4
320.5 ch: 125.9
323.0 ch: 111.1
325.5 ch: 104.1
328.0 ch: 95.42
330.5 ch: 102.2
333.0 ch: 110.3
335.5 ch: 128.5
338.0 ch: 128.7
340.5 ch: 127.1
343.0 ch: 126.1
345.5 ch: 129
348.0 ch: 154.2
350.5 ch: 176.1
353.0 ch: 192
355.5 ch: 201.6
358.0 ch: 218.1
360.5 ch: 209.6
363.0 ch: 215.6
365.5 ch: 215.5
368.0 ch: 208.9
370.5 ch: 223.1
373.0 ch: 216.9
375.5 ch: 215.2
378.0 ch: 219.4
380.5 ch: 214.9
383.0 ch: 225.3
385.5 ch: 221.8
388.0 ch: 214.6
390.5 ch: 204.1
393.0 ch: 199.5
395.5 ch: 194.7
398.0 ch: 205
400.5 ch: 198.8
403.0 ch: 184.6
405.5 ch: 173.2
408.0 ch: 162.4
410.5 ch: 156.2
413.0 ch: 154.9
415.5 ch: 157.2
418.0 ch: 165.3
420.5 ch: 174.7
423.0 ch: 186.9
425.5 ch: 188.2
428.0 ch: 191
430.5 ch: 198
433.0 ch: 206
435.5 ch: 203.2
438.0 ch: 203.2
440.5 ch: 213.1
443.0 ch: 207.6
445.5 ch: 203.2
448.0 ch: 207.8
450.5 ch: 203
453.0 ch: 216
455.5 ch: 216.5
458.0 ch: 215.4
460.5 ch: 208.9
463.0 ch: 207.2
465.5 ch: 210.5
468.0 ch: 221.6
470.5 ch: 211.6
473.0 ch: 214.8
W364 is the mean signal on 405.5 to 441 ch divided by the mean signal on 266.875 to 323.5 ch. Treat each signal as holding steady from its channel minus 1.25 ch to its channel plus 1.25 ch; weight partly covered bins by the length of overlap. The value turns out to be 1.1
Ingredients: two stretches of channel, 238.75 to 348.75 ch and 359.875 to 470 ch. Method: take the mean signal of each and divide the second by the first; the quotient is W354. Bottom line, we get 1.2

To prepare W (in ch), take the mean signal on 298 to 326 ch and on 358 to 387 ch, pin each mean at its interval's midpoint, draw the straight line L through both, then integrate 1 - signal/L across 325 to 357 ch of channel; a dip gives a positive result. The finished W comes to 8.3 ch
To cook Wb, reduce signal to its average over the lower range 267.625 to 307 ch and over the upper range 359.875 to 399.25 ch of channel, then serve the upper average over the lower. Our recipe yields 1.15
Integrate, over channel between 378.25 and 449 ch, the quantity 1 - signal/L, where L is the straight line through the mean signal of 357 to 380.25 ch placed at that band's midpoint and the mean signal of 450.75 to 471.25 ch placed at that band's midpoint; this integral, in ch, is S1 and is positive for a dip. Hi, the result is 6.8 ch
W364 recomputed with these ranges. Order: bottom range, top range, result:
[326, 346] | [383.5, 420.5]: 1.58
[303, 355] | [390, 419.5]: 1.28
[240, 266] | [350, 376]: 1.10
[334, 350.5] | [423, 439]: 1.46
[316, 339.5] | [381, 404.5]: 1.75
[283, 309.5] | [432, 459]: 1.14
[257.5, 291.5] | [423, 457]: 1.11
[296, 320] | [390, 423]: 1.06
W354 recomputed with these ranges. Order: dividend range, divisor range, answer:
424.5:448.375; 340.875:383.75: 1.03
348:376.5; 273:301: 1.11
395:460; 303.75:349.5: 1.44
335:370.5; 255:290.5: 0.96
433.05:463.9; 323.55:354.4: 1.59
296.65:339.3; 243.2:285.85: 0.77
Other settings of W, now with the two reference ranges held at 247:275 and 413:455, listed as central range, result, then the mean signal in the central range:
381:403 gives -1.7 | 207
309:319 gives 1.9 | 151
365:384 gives -2.6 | 217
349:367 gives -1.3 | 203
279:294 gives 0.3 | 182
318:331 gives 5.3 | 111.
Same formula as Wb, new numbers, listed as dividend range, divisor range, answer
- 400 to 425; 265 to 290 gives 0.94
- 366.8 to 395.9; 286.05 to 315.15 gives 1.20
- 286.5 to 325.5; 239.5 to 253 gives 0.85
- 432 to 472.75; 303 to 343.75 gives 1.57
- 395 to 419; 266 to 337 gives 1.09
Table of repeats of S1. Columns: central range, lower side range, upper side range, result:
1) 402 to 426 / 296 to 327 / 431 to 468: 3.1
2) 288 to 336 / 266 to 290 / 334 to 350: 2.2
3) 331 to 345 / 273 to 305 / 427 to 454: 5.0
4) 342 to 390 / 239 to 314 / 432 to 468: -0.7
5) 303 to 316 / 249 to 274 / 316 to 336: -3.2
